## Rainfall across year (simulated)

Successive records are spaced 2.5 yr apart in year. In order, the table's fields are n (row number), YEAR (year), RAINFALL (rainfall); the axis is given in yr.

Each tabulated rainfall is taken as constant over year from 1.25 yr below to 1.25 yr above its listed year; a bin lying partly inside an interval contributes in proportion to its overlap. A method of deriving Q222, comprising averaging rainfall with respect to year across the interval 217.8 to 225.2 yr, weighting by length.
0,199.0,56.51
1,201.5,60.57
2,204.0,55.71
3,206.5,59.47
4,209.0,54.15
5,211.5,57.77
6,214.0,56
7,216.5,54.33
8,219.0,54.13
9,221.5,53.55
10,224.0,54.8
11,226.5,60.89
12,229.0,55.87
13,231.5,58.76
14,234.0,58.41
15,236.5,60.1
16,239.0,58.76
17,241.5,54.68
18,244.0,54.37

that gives 54.2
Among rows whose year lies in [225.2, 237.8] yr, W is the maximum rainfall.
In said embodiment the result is 60.89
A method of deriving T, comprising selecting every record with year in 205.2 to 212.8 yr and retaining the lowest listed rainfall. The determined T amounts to 54.15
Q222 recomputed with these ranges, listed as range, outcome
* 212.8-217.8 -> 55.1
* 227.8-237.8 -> 58.3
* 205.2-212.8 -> 57.1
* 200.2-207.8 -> 58.5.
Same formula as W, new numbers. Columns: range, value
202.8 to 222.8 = 59.47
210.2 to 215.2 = 57.77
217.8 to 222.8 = 54.13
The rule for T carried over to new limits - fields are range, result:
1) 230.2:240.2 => 58.41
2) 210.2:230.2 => 53.55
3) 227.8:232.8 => 55.87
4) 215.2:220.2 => 54.13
